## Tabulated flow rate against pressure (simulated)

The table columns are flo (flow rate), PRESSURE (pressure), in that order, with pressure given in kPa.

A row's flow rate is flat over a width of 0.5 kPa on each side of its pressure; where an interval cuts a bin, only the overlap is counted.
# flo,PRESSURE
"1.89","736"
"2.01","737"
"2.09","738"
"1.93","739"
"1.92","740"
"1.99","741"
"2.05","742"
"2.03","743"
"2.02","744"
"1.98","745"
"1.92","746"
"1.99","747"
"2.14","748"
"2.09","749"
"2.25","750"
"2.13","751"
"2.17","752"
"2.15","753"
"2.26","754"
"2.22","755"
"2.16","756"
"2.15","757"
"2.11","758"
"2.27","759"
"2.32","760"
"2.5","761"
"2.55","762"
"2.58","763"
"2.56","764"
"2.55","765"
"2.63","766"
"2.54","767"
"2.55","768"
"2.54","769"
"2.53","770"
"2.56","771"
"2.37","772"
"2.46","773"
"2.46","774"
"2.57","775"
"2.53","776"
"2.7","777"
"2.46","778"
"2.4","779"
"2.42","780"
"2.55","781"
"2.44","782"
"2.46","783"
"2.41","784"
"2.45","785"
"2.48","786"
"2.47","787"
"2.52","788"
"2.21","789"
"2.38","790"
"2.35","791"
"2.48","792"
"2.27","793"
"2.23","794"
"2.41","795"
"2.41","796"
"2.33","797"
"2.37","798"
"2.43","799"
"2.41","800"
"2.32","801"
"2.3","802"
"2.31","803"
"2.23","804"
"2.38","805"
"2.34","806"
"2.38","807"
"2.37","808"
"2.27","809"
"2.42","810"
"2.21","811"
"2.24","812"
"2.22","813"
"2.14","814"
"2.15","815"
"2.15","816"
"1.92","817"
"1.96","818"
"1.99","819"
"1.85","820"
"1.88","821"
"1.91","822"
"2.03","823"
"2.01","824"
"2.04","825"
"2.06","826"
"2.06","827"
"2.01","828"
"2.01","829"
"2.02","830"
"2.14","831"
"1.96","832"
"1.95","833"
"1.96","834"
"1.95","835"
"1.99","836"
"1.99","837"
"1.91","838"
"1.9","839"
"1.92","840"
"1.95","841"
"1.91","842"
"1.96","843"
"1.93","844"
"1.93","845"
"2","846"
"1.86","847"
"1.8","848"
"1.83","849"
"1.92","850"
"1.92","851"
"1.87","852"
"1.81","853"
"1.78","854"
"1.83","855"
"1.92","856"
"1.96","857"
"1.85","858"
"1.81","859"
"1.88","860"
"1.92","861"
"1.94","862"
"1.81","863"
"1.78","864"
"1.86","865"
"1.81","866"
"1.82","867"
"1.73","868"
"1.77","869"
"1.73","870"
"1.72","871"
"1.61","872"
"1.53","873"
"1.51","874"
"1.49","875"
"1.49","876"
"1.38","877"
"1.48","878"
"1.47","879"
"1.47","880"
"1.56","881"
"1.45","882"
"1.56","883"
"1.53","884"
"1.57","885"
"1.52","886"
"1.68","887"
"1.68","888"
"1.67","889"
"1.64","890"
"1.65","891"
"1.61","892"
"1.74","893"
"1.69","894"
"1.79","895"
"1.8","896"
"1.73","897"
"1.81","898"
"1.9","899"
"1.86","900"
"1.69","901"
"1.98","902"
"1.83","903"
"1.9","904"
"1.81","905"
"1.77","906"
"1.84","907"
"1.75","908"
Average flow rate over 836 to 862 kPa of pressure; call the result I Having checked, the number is 1.9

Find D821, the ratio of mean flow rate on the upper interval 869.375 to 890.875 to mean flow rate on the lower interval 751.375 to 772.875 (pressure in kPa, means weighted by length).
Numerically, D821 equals 0.65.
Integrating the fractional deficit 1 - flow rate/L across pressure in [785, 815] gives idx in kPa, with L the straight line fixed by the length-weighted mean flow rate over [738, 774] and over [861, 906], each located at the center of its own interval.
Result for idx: -4.0 kPa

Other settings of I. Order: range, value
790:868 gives 2.05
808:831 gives 2.08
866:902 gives 1.65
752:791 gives 2.43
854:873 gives 1.81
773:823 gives 2.32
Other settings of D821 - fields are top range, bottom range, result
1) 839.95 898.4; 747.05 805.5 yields 0.73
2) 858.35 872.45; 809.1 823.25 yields 0.86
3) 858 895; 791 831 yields 0.76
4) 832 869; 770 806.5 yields 0.78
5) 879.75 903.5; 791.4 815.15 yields 0.73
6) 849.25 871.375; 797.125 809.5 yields 0.79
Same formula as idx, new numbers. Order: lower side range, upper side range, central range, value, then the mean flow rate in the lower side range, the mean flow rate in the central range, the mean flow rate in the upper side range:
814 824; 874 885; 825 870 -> -4.0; 1.99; 1.91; 1.49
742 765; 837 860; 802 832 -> -1.9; 2.21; 2.13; 1.89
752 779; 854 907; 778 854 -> -1.2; 2.43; 2.15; 1.71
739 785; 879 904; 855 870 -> -0.1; 2.32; 1.84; 1.68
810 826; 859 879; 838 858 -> -0.5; 2.06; 1.89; 1.7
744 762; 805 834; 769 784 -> -2.4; 2.17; 2.49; 2.1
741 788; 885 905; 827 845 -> 0.4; 2.35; 1.97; 1.74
